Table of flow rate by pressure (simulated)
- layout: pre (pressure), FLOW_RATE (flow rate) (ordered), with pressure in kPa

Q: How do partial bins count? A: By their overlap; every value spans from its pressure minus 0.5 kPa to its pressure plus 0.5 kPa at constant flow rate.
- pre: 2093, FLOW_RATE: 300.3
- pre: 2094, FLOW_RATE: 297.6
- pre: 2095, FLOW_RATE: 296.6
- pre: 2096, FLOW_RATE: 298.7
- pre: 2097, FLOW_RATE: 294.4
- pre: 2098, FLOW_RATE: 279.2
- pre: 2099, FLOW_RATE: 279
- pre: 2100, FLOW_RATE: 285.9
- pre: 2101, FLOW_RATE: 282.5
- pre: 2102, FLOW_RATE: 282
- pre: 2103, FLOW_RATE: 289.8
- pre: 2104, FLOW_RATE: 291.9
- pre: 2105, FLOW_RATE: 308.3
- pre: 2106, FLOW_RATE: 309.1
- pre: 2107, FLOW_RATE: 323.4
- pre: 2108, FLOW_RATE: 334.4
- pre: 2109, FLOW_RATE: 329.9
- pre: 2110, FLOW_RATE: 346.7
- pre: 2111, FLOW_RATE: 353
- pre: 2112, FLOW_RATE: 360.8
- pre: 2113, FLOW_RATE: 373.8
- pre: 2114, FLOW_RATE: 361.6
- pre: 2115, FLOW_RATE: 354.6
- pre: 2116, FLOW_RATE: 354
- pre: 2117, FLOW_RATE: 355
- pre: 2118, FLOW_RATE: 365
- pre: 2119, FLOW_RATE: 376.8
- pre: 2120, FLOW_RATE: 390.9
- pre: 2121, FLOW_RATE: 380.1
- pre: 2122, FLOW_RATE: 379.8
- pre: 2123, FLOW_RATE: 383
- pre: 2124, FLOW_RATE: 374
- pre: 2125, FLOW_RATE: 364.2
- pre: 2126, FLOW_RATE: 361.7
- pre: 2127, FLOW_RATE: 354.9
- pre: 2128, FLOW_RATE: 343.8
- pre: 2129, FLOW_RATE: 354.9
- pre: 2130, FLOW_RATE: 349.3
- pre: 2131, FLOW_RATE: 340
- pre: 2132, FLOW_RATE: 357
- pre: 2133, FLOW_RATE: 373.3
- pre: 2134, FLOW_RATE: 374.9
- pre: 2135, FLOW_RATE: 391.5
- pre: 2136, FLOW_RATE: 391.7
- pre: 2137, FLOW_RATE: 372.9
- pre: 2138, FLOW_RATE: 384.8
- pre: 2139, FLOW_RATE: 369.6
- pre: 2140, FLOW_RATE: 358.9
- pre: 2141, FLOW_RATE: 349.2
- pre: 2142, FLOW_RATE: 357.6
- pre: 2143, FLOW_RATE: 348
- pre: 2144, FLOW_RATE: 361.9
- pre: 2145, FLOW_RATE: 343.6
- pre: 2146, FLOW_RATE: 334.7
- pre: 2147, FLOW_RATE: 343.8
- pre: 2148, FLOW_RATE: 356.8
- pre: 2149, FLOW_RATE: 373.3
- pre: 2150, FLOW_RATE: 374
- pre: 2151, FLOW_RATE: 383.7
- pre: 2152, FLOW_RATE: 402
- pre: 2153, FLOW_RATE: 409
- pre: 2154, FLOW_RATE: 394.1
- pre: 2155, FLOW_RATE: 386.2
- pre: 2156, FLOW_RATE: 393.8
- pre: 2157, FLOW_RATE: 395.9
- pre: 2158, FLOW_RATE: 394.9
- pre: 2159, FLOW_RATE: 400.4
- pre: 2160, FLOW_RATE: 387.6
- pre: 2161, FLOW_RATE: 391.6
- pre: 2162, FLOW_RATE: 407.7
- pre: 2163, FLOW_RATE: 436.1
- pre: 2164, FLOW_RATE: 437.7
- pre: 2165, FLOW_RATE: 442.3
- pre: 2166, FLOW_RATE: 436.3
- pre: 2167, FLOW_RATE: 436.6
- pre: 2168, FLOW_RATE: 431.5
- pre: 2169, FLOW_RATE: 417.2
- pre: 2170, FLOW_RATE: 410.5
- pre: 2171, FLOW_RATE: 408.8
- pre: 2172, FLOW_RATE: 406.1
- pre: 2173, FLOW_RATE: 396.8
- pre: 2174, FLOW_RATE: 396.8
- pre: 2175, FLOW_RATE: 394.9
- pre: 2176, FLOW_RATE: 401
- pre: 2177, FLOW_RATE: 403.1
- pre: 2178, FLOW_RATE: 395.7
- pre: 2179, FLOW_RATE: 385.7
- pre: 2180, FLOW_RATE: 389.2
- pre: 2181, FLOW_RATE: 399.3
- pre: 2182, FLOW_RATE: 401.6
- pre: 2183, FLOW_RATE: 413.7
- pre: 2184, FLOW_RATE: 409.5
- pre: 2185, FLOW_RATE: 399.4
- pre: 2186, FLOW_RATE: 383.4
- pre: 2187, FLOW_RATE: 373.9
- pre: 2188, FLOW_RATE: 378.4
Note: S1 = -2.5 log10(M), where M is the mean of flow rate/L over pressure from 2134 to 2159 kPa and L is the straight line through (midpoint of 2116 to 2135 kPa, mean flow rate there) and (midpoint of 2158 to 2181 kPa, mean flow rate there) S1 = 0.03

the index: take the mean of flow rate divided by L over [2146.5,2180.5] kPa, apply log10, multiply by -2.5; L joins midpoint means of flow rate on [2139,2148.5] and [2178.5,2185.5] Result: -0.07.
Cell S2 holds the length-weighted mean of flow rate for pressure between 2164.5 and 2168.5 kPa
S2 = 437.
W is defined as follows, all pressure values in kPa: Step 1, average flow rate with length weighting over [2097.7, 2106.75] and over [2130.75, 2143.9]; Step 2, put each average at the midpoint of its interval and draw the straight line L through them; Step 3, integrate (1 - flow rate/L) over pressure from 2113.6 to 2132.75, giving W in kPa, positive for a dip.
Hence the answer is -1.6 kPa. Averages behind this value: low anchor 291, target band 363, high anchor 367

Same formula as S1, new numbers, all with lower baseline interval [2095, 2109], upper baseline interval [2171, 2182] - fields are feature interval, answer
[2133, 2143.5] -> -0.07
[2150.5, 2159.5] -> -0.08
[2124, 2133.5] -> -0.07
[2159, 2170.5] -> -0.10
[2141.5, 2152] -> -0.01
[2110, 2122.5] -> -0.16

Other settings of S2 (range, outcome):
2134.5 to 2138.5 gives 385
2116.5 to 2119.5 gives 366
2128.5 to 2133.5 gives 355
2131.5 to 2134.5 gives 368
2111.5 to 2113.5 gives 367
